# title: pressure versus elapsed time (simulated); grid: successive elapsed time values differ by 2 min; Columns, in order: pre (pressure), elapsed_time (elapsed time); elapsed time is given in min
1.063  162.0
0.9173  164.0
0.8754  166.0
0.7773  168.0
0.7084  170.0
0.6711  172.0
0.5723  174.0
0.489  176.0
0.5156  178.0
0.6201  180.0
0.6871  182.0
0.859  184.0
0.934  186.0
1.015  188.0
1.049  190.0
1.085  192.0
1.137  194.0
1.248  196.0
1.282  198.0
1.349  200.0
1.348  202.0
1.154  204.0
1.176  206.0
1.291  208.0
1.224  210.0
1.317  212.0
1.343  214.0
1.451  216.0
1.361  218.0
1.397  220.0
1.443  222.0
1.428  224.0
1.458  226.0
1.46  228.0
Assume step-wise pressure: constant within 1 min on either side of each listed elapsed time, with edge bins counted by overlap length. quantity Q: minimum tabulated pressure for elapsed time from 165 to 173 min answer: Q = 0.6711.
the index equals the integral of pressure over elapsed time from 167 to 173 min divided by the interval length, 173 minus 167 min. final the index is 0.719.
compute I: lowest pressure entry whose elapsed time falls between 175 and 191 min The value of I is 0.489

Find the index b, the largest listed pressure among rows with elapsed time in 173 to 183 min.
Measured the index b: 0.6871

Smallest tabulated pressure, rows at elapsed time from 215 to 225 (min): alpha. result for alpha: 1.361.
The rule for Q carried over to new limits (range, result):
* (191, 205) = 1.085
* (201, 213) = 1.154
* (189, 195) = 1.049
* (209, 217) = 1.224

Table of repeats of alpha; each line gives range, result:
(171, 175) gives 0.5723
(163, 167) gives 0.8754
